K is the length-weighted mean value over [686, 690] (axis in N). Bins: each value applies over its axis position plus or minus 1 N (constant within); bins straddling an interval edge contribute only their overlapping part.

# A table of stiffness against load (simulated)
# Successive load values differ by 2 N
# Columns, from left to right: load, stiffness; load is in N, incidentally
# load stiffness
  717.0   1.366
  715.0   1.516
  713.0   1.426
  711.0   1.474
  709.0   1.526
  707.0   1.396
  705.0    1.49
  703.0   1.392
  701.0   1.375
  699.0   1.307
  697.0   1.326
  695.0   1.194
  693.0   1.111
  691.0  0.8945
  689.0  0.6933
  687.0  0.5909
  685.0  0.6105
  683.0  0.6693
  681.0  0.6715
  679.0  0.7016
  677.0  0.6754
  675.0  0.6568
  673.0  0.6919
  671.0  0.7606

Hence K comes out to 0.642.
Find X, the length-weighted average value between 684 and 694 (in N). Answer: 0.78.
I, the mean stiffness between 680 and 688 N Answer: 0.636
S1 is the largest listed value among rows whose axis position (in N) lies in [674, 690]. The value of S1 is 0.7016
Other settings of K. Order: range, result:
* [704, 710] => 1.47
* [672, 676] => 0.674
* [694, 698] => 1.26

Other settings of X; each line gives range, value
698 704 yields 1.36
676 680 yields 0.689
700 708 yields 1.41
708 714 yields 1.48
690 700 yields 1.17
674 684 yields 0.675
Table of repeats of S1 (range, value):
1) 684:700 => 1.326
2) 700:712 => 1.526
